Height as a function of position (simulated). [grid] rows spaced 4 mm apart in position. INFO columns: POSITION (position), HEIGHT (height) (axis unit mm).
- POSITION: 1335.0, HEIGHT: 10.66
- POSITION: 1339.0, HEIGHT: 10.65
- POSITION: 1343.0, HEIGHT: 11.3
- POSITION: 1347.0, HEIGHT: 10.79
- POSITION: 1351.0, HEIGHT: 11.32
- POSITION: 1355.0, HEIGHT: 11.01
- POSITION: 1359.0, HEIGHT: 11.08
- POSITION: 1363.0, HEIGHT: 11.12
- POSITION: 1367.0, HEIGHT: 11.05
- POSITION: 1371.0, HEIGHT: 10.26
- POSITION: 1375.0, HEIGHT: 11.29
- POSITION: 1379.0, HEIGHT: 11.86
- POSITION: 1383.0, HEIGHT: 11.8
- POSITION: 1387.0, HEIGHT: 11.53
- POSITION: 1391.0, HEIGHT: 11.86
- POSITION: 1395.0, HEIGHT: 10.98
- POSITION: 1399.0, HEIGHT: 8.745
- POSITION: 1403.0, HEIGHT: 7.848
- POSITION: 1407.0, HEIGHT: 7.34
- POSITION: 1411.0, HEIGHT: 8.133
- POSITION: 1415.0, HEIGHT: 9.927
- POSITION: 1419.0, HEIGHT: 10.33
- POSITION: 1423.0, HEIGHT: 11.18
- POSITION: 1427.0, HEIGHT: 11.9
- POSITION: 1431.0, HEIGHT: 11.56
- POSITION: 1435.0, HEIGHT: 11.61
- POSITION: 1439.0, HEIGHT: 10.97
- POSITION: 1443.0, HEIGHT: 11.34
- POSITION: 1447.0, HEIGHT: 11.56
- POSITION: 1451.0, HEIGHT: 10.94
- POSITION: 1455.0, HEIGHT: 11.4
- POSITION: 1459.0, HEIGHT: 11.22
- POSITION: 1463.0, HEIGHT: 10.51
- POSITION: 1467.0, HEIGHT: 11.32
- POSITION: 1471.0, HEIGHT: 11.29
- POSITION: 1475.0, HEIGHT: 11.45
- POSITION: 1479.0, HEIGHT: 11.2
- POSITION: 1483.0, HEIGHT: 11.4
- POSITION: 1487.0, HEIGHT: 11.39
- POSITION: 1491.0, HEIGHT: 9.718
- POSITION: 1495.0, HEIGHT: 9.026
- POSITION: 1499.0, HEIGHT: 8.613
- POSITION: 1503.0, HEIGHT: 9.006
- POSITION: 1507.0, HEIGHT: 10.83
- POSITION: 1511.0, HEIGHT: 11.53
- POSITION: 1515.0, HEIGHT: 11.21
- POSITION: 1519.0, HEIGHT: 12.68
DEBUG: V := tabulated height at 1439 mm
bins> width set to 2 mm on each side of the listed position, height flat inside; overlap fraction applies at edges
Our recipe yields 10.97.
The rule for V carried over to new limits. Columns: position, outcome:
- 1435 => 11.61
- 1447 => 11.56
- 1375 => 11.29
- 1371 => 10.26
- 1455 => 11.4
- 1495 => 9.026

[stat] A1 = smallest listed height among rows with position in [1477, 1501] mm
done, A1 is 8.613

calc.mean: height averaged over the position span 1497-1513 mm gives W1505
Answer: 9.99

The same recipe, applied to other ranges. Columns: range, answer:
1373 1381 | 11.6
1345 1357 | 11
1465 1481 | 11.3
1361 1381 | 11.1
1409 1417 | 9.03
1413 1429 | 10.8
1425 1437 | 11.7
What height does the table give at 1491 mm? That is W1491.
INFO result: 9.718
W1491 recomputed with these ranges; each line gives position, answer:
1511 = 11.53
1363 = 11.12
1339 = 10.65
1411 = 8.133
